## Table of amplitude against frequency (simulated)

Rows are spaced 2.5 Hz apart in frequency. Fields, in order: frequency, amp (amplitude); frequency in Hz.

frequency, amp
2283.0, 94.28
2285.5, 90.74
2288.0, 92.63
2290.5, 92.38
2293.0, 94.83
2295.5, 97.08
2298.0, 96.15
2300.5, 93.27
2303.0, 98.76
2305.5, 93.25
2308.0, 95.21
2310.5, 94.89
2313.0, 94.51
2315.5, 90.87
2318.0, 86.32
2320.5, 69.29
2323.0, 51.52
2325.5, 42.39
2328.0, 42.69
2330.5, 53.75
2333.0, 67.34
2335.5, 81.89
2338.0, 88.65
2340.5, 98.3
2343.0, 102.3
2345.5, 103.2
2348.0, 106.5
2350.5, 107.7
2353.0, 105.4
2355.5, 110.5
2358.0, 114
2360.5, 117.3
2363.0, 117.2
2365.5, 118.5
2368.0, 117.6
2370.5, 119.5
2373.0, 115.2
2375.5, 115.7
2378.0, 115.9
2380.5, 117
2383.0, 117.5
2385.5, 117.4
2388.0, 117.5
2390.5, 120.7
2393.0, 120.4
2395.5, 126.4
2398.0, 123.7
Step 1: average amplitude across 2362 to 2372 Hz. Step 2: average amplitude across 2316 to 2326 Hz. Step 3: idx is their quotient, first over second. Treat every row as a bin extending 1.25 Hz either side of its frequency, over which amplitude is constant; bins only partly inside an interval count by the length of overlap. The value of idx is 1.79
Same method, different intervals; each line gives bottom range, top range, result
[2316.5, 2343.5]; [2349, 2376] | 1.62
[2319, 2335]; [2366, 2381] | 2.08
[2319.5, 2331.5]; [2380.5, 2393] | 2.30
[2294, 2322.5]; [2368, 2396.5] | 1.30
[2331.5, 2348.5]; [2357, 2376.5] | 1.28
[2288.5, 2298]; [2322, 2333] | 0.52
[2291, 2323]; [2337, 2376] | 1.21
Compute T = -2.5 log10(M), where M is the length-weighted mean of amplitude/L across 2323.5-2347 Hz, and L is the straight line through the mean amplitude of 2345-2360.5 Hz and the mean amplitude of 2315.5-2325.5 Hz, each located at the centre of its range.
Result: 0.18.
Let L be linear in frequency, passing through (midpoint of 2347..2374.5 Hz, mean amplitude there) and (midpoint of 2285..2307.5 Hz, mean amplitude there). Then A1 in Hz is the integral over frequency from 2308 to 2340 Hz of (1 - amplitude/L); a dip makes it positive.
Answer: 9.02 Hz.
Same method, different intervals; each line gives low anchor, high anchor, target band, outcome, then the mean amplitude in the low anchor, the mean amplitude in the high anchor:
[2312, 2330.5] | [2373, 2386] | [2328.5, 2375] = -4.1 Hz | 66.9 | 117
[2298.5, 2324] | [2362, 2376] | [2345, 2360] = 0.0 Hz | 87.4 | 117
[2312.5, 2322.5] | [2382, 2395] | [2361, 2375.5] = -1.2 Hz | 82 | 119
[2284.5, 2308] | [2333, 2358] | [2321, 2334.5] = 6.2 Hz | 94.4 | 99.5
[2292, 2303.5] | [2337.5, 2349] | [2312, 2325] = 2.9 Hz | 95.9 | 100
